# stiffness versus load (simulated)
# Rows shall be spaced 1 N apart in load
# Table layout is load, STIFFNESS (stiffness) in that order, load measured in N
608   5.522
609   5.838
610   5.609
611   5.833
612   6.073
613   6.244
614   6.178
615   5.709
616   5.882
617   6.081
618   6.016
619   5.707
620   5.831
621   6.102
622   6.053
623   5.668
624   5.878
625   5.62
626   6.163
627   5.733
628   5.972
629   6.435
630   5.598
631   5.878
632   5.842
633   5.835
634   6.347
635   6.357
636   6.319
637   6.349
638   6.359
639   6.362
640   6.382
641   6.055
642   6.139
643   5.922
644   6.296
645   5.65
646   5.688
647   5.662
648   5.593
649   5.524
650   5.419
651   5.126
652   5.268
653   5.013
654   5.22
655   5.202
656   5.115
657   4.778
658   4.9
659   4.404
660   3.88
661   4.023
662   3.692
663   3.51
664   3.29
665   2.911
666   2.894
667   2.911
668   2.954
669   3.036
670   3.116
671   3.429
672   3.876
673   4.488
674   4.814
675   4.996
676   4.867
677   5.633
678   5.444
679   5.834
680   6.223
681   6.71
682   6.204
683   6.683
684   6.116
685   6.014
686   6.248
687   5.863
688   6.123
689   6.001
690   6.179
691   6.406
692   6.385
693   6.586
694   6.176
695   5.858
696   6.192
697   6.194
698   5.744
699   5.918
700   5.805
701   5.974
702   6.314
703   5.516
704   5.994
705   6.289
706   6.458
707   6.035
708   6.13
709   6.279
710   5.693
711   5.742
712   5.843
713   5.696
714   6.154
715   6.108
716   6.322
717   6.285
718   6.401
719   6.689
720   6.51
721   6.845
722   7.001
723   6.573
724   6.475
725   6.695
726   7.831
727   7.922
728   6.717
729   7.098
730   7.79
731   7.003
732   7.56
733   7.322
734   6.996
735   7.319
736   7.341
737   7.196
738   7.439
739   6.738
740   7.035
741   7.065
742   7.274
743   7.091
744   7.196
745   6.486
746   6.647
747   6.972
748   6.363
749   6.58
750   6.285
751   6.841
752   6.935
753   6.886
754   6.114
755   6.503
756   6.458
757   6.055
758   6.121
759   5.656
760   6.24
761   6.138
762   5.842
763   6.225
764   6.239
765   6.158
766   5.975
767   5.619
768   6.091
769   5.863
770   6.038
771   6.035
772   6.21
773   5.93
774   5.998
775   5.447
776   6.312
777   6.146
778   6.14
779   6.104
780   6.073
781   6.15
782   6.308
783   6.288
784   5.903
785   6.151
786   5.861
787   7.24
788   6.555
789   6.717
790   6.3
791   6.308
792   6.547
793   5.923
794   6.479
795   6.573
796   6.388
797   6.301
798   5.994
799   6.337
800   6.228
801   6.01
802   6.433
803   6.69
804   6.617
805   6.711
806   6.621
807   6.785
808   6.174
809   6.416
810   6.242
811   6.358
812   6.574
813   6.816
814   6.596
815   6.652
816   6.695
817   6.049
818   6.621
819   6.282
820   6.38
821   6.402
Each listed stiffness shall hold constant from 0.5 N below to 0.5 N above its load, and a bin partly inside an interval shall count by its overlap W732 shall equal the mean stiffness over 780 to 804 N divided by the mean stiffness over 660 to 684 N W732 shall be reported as 1.43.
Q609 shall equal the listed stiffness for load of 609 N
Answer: 5.838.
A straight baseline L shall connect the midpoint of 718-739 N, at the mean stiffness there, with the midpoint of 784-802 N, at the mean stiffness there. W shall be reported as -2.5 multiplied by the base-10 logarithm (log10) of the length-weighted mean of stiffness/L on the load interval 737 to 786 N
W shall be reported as 0.06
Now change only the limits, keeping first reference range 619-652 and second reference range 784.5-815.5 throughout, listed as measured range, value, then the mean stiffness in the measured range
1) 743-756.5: -0.06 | 6.65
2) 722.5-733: -0.16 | 7.17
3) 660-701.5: 0.18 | 5.14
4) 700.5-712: 0.02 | 6.03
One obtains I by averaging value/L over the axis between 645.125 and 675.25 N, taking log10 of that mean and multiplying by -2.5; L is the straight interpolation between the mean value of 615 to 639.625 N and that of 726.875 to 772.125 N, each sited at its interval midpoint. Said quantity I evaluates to 0.375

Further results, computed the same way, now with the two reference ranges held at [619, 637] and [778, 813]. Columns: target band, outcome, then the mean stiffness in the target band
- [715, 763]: -0.089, 6.77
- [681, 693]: -0.021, 6.24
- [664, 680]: 0.423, 4.12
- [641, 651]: 0.051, 5.75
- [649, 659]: 0.184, 5.1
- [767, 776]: 0.063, 5.95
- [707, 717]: 0.029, 6.01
